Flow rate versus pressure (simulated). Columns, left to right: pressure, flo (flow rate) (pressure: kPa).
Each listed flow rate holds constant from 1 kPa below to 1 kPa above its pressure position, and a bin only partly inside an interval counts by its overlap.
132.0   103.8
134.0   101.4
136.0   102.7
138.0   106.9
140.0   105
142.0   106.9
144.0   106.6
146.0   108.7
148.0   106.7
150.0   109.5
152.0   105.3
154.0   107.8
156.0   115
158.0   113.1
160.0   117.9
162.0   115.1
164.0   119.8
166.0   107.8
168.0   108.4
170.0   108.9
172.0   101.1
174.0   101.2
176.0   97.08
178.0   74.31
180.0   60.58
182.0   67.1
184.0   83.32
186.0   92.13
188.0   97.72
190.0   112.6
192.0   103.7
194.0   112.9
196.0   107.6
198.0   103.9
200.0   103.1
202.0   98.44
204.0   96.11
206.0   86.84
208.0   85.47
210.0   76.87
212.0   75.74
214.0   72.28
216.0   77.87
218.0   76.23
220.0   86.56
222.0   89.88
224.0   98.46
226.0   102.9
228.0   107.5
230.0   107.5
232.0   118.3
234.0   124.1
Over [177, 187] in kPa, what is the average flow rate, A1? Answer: 75.5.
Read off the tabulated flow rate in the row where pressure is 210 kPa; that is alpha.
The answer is 76.87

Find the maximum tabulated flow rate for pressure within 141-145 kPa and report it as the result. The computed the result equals 106.9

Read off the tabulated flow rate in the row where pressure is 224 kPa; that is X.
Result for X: 98.46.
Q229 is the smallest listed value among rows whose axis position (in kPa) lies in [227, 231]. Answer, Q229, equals 107.5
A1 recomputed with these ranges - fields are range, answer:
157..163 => 115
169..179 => 96.5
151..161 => 112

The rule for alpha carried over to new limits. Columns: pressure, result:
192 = 103.7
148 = 106.7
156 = 115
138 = 106.9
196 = 107.6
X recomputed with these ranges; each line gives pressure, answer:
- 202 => 98.44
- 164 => 119.8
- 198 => 103.9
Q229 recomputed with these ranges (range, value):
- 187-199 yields 97.72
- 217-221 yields 76.23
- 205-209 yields 85.47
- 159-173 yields 101.1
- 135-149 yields 102.7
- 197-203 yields 98.44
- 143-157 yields 105.3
